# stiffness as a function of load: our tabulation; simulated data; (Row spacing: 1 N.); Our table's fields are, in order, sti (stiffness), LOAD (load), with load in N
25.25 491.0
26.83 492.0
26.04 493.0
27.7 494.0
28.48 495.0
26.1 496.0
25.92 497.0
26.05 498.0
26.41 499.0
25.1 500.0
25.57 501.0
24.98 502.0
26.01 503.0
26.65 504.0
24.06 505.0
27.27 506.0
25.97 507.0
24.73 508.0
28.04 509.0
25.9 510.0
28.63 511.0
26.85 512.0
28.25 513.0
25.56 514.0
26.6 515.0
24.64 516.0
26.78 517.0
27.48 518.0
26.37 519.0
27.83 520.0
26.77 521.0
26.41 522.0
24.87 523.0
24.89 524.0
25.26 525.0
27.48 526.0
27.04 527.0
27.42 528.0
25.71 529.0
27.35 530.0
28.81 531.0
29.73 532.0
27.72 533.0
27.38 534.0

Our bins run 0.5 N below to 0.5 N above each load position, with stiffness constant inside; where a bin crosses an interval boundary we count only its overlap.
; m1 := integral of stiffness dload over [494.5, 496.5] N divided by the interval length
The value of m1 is 27.3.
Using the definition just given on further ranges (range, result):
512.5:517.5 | 26.4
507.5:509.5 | 26.4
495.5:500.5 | 25.9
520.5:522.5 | 26.6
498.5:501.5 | 25.7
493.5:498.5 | 26.9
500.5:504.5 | 25.8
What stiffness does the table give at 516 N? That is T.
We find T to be 24.64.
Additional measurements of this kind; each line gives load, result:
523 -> 24.87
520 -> 27.83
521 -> 26.77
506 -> 27.27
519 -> 26.37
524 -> 24.89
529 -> 25.71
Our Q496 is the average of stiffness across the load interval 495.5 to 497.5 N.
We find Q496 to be 26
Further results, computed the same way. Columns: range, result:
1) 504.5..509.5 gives 26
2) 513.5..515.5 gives 26.1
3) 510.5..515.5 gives 27.2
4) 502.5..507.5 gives 26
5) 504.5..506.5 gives 25.7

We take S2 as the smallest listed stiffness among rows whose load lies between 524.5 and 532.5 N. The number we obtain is 25.26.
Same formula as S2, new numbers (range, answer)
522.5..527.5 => 24.87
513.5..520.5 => 24.64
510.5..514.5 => 25.56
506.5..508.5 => 24.73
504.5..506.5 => 24.06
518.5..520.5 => 26.37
